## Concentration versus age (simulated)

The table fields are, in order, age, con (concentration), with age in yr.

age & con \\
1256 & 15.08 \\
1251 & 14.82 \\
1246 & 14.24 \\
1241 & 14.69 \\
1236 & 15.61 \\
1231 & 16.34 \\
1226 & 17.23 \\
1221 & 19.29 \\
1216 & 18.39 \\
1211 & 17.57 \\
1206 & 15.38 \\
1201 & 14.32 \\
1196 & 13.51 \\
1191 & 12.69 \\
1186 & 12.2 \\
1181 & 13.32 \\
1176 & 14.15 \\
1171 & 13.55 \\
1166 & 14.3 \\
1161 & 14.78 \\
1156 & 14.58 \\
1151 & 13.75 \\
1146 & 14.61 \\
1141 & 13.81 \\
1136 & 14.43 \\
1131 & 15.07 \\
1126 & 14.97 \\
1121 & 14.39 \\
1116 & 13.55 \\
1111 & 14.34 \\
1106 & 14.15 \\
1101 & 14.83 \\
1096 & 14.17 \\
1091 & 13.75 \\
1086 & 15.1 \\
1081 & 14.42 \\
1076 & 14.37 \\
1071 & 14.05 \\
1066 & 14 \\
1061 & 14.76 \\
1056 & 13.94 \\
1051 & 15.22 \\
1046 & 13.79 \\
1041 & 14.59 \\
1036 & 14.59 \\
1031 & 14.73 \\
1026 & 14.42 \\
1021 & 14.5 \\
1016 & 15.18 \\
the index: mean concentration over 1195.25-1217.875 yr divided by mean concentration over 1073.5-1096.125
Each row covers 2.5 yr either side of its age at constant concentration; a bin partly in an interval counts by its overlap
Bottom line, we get 1.11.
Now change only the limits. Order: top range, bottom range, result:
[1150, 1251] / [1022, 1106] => 1.04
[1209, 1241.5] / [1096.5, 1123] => 1.20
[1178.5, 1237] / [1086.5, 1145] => 1.08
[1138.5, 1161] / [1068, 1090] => 0.99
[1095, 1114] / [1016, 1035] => 0.98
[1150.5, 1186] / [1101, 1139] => 0.97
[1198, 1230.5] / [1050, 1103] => 1.18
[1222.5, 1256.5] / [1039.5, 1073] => 1.09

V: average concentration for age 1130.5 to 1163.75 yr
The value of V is 14.4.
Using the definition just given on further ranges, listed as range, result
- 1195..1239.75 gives 16.5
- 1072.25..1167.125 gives 14.4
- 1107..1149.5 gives 14.4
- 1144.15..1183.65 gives 14.1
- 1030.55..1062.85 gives 14.5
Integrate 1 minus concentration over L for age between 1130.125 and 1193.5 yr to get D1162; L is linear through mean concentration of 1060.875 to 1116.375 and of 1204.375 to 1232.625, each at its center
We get 8.43 yr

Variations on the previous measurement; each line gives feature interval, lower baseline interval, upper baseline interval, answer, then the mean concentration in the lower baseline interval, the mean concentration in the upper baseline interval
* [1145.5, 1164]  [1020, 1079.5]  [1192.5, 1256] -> 1.1 yr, 14.4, 15.9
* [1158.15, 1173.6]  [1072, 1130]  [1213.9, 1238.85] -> 1.6 yr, 14.4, 17.3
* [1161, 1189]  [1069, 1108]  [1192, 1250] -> 3.2 yr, 14.4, 15.9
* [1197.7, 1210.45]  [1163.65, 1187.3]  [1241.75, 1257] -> -1.1 yr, 13.6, 14.7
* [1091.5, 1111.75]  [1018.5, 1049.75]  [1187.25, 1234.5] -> 1.0 yr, 14.5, 16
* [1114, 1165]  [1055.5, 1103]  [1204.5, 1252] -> 2.6 yr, 14.4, 16.4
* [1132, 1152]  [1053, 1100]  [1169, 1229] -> 0.7 yr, 14.3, 15.2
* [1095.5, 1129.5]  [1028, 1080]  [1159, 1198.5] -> -0.9 yr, 14.4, 13.5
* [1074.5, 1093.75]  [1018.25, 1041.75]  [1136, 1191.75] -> -0.2 yr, 14.6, 13.9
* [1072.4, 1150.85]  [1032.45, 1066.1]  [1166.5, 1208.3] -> -1.5 yr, 14.5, 13.7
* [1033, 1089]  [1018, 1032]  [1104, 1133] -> 0.2 yr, 14.6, 14.4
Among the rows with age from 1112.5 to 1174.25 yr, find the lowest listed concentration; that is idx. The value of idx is 13.55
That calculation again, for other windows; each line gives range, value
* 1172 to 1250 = 12.2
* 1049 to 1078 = 13.94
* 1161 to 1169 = 14.3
